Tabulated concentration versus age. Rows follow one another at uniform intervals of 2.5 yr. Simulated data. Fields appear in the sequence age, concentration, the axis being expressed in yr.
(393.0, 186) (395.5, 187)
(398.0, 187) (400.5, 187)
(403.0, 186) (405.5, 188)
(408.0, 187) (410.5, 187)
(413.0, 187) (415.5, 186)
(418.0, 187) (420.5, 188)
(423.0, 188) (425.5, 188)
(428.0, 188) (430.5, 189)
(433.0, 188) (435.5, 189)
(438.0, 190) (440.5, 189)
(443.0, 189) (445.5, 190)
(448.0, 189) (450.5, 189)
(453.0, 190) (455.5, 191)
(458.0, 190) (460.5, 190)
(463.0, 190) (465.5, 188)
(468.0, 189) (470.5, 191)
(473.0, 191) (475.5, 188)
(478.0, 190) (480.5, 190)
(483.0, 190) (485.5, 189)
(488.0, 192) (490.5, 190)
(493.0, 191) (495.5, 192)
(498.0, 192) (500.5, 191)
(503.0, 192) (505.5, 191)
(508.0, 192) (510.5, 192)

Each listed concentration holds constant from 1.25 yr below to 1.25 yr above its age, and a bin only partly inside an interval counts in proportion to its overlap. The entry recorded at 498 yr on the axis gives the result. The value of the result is 192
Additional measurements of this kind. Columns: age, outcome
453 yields 190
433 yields 188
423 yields 188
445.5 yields 190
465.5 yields 188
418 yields 187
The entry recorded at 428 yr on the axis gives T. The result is 188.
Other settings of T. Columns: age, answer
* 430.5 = 189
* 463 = 190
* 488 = 192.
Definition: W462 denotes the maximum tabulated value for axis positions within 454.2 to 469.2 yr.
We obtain 191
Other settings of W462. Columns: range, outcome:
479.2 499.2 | 192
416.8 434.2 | 189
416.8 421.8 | 188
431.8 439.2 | 190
